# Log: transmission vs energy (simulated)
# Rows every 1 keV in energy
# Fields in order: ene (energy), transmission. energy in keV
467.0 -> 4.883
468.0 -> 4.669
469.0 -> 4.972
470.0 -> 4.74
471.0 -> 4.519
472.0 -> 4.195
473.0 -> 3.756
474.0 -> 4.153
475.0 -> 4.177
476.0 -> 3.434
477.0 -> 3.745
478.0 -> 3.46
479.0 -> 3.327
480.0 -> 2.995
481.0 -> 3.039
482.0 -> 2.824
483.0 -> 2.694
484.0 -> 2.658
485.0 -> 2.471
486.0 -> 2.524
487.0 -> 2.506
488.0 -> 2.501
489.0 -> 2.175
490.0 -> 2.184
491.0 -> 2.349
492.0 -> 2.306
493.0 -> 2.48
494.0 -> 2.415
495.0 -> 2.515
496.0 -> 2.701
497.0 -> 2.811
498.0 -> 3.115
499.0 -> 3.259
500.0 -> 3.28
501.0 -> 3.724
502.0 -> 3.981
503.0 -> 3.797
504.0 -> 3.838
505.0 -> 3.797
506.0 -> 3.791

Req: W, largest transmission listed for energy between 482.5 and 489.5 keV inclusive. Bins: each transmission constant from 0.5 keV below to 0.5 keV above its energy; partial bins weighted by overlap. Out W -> 2.694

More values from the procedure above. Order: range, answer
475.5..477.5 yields 3.745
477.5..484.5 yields 3.46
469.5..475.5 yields 4.74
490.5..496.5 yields 2.701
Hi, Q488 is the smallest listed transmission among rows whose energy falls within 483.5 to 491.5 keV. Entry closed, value 2.175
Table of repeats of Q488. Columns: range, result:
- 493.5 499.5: 2.415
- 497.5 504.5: 3.115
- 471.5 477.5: 3.434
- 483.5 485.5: 2.471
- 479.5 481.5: 2.995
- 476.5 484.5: 2.658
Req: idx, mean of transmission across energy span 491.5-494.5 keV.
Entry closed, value 2.4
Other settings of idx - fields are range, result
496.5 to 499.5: 3.06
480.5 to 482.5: 2.93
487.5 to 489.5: 2.34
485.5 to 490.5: 2.38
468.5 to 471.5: 4.74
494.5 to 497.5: 2.68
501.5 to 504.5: 3.87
